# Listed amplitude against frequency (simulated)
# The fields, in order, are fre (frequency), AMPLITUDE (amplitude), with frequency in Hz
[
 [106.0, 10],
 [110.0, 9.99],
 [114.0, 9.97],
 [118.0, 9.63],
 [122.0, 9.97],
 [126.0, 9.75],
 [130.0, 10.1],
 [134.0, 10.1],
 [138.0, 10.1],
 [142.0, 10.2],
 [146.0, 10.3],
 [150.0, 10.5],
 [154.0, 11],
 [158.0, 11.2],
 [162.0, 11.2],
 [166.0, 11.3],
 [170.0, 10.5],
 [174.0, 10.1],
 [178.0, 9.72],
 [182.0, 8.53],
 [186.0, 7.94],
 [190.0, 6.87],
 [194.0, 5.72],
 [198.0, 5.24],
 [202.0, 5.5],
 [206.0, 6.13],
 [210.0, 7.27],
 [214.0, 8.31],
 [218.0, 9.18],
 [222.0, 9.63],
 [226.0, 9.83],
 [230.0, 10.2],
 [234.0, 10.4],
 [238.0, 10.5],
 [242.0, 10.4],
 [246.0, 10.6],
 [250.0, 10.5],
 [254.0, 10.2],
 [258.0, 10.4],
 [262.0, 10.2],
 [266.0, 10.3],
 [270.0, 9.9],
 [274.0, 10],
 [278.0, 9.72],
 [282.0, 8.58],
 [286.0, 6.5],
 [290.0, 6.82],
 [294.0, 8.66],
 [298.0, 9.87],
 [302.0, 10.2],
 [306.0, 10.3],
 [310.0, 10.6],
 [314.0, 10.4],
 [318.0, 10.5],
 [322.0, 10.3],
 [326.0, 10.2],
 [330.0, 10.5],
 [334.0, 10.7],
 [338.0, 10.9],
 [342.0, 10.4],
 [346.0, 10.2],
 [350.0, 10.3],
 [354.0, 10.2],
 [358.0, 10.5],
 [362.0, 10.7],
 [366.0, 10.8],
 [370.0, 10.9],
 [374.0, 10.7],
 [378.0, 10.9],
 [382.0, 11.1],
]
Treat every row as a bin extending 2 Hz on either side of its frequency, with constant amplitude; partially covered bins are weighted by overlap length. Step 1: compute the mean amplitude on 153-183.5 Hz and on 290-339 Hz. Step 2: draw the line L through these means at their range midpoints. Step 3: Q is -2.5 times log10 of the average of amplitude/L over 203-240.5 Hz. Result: 0.15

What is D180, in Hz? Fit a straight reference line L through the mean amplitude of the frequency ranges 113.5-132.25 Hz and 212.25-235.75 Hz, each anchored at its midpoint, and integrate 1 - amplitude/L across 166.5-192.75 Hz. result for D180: 2.0 Hz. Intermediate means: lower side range 9.88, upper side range 9.6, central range 8.99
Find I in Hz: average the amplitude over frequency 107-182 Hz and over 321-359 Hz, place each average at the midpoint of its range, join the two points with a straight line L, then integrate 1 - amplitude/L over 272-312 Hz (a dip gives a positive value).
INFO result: 4.84 Hz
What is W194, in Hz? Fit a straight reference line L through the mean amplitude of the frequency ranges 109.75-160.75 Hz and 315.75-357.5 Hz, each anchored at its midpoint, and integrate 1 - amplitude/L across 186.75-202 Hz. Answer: 6.3 Hz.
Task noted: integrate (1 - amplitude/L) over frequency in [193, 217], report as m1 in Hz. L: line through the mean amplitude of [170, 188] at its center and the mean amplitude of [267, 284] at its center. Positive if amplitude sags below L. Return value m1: 7.3 Hz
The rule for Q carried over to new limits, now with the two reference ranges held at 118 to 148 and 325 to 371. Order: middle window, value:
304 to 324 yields 0.003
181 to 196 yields 0.378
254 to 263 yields 0.004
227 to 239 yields -0.005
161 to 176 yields -0.065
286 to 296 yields 0.356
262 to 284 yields 0.066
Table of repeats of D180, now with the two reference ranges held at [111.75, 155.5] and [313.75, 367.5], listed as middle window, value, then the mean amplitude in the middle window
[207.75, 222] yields 2.58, 8.41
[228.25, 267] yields -0.20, 10.4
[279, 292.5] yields 3.71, 7.53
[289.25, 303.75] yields 1.89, 9.04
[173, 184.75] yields 1.05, 9.3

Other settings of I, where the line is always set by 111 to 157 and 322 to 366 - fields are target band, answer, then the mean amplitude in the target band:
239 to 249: -0.17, 10.5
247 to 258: -0.05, 10.4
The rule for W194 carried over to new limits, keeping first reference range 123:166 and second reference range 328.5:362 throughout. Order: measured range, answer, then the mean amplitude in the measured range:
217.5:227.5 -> 0.85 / 9.59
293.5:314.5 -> 0.81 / 10.1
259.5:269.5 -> 0.26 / 10.2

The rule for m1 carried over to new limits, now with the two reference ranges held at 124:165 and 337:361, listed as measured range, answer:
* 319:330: 0.10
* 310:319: -0.05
